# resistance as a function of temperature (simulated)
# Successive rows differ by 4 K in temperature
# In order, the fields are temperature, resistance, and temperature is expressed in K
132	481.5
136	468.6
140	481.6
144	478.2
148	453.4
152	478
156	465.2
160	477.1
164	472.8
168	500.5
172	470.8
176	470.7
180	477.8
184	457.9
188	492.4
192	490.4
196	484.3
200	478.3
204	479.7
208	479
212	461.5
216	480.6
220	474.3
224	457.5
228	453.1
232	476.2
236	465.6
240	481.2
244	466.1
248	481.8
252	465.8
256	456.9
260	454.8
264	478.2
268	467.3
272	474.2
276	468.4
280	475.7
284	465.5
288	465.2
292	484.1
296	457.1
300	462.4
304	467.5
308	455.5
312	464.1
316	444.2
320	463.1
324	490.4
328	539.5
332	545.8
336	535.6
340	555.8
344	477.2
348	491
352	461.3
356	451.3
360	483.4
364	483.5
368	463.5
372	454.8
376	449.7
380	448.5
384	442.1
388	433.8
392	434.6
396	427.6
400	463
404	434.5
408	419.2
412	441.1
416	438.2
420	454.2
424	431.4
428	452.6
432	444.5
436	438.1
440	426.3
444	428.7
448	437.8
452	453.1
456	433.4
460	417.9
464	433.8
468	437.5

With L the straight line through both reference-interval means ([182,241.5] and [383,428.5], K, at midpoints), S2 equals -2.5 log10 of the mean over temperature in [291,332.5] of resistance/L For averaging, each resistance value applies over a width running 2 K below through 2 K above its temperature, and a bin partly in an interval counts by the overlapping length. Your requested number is -0.05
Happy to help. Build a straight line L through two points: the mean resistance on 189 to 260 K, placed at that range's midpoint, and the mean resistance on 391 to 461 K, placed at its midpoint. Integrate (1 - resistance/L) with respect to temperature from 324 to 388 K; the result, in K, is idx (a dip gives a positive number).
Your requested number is -4.8 K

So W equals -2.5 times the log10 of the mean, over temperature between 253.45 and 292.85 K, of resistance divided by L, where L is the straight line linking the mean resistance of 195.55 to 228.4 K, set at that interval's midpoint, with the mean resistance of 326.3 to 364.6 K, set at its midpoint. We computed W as 0.04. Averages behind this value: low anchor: 472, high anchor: 503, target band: 469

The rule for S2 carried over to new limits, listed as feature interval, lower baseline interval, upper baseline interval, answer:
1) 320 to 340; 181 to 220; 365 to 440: -0.15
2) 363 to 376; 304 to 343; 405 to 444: 0.02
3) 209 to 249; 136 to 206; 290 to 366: 0.02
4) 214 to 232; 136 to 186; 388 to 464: -0.01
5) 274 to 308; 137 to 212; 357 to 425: -0.02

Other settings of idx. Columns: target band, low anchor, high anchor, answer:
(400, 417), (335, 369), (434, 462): 0.74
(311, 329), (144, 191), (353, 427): -0.86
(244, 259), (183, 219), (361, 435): 0.10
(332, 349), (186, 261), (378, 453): -2.54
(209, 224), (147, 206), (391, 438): 0.00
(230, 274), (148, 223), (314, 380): 0.95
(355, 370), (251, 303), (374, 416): -0.83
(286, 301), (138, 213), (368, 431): -0.29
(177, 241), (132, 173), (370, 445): -0.94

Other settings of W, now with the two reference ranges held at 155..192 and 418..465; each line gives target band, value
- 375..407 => 0.011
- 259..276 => -0.014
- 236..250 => -0.018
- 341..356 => -0.063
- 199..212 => -0.009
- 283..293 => -0.025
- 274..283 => -0.022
